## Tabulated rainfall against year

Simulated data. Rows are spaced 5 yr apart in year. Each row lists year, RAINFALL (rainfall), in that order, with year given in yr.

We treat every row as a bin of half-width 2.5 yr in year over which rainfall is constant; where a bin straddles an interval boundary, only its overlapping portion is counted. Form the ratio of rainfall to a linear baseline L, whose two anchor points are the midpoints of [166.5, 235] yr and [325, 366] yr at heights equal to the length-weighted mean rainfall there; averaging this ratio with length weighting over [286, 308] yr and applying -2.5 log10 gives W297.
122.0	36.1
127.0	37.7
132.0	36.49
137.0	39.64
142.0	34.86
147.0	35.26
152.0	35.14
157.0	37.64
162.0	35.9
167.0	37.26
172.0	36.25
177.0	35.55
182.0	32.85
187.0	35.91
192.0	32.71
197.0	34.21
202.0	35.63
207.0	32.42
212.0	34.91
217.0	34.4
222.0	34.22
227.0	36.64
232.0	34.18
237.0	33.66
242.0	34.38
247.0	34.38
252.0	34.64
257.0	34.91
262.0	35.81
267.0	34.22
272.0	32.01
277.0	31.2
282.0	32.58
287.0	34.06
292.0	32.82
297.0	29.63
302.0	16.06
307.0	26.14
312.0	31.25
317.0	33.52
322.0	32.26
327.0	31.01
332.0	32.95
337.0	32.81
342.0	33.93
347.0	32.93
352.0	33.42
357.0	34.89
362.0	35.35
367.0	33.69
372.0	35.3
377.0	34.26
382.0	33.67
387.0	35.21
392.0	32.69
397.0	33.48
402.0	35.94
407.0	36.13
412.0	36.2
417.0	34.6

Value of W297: 0.23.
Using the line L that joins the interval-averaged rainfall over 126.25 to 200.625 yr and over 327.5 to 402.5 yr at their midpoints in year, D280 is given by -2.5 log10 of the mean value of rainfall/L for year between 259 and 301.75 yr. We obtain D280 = 0.09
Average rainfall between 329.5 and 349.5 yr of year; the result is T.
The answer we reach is 33.2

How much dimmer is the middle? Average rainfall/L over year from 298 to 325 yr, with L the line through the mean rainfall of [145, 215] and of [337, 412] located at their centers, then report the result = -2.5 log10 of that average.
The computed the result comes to 0.23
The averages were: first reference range 35.1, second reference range 34.4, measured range 28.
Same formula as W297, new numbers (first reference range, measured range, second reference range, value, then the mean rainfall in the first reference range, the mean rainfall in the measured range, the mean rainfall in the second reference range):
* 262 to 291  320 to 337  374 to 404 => 0.05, 33.1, 32.2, 34.2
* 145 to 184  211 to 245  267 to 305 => -0.06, 35.8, 34.6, 30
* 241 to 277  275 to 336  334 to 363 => 0.12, 34.1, 30.3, 33.8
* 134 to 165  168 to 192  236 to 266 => 0.03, 36.4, 35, 34.7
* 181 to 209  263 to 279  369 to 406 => 0.04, 34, 32.8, 34.4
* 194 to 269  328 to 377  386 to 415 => 0.03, 34.6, 33.8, 34.9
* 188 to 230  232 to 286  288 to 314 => -0.11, 34.4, 33.8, 27.5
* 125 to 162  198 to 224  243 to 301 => 0.01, 36.6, 34.3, 32.9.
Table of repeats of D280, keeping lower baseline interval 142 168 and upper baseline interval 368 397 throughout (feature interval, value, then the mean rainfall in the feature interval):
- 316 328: 0.08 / 32.3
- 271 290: 0.08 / 32.5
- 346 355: 0.04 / 33.3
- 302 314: 0.32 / 26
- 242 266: 0.01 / 34.8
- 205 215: 0.06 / 33.8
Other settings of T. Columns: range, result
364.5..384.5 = 34.2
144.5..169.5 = 36.2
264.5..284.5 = 32.5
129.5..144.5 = 37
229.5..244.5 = 34.1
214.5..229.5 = 35.1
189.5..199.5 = 33.5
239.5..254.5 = 34.5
